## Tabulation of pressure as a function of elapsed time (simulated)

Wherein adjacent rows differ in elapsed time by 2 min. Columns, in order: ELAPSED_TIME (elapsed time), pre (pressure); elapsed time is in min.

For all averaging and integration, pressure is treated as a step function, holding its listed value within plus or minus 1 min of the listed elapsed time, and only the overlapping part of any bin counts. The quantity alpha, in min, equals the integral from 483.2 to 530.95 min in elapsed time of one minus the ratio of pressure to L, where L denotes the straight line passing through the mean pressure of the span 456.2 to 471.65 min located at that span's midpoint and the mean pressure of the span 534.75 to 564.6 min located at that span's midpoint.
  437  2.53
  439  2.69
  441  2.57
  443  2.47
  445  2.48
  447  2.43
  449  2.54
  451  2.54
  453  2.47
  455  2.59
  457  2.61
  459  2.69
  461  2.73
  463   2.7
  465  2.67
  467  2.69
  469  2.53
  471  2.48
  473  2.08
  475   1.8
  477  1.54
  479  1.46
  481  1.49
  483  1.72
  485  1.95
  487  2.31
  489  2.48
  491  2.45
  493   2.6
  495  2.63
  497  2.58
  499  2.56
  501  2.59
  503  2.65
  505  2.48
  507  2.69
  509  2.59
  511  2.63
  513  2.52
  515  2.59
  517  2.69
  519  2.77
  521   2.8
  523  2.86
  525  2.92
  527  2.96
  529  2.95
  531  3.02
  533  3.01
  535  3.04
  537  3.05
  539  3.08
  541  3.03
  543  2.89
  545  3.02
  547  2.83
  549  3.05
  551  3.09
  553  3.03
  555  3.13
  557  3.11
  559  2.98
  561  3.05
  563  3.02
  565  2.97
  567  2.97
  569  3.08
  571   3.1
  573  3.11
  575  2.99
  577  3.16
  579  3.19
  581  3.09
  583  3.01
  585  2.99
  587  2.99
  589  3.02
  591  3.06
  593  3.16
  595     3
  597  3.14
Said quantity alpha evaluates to 3.8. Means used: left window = 2.64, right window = 3.03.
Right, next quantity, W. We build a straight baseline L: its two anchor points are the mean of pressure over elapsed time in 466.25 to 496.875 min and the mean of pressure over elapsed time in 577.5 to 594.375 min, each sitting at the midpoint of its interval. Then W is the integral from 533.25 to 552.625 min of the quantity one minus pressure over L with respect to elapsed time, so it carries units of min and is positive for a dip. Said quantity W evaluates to -2.3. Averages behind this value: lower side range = 2.16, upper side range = 3.07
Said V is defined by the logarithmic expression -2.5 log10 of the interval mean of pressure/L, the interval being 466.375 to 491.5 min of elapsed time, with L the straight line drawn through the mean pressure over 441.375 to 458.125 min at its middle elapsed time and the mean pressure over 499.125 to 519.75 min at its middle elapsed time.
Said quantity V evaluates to 0.239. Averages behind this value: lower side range 2.52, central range 2.06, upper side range 2.62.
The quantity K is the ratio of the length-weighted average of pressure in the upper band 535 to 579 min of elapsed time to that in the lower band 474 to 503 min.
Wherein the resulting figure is 1.4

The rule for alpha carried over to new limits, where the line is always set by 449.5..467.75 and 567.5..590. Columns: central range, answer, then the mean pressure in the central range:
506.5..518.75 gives 0.9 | 2.62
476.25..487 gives 4.0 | 1.7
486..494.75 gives 0.9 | 2.47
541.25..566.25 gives -0.3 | 3.01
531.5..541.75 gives -0.5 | 3.04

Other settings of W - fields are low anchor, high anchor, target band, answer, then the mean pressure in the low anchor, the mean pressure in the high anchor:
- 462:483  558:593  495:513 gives -1.41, 2.12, 3.05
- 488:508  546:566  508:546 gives -0.86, 2.57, 3.03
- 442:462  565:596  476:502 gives 5.03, 2.56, 3.06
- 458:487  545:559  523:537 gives -0.90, 2.19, 3.03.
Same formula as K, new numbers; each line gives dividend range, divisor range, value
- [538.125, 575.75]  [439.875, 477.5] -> 1.23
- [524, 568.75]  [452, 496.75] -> 1.30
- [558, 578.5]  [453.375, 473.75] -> 1.18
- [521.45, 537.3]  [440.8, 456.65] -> 1.18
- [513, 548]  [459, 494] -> 1.30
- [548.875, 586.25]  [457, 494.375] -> 1.36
